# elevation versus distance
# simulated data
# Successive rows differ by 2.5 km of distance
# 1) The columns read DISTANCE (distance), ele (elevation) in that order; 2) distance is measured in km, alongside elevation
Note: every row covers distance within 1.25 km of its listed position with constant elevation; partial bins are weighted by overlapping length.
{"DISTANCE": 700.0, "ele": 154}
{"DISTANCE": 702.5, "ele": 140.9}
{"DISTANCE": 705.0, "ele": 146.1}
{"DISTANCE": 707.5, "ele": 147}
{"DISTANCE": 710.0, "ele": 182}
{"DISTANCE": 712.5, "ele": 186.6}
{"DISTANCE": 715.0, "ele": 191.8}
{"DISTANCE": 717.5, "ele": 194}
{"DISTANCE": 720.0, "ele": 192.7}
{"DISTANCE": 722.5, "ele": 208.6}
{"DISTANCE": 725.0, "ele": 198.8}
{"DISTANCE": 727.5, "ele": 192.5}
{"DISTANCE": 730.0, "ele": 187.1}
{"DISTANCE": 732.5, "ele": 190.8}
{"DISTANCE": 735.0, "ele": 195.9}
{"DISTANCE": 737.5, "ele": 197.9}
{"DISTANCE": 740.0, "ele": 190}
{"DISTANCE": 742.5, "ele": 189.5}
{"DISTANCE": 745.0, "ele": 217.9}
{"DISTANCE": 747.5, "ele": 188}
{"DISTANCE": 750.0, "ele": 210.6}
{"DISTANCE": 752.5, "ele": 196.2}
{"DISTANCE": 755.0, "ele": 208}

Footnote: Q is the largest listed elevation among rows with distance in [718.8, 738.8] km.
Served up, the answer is 208.6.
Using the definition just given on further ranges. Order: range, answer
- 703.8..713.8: 186.6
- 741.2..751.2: 217.9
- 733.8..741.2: 197.9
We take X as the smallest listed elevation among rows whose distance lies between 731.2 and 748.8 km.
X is 188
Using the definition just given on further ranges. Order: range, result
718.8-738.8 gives 187.1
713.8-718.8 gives 191.8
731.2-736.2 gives 190.8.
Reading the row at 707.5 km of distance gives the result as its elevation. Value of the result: 147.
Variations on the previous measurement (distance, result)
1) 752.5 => 196.2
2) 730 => 187.1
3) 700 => 154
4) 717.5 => 194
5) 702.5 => 140.9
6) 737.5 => 197.9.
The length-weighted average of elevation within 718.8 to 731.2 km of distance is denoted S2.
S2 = 196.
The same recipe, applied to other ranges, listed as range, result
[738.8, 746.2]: 199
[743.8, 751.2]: 205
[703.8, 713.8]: 166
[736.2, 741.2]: 194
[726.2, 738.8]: 193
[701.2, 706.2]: 144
